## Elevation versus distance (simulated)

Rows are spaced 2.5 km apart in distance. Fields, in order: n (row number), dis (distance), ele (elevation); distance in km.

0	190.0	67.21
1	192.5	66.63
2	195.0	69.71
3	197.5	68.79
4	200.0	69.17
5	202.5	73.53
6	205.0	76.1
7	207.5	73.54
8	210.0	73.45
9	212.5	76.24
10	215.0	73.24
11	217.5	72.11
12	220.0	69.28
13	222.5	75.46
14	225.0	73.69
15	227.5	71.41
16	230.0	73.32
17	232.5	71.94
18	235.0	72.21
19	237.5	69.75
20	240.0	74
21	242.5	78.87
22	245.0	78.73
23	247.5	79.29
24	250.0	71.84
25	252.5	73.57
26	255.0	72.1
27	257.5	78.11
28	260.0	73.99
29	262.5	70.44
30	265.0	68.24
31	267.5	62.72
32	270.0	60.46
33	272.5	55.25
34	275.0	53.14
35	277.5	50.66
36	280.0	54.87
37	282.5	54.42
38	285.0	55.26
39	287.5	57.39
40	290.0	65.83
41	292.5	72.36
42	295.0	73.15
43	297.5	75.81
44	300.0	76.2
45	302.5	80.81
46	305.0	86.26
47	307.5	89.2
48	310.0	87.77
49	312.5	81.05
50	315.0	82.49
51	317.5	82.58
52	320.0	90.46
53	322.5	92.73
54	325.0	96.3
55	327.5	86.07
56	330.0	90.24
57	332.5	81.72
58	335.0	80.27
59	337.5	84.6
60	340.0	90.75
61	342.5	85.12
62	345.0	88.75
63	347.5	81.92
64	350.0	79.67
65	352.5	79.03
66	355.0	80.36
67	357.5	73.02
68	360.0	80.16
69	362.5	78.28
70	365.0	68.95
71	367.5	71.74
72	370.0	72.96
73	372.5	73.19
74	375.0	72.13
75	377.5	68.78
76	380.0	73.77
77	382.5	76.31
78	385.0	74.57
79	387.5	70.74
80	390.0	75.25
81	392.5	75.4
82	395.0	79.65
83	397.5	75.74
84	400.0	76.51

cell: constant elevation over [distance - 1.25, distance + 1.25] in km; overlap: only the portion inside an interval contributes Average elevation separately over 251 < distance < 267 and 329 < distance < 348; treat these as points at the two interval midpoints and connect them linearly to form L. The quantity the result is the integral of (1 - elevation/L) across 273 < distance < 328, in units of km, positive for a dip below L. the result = 3.6 km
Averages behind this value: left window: 72.3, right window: 85.5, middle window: 74.3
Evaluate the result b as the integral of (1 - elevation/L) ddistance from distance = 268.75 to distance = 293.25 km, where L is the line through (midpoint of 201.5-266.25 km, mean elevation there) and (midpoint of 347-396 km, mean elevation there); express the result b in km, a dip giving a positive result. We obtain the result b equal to 5.45 km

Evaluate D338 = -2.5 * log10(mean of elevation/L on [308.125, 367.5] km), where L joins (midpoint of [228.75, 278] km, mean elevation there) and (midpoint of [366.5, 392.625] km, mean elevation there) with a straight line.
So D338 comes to -0.16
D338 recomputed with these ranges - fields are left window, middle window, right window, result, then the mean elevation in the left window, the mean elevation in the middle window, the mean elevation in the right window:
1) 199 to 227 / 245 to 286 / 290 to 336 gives 0.200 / 73.2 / 65.1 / 83.2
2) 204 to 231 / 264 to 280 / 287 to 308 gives 0.276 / 73.4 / 58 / 75.4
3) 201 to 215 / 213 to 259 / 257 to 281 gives -0.078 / 74.4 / 73.9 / 62.4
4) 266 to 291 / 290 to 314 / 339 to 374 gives -0.243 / 57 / 79.6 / 78.7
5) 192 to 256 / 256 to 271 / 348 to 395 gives 0.067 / 73.1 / 69.2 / 74.9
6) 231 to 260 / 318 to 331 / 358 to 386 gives -0.221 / 74.5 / 90.7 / 73.7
